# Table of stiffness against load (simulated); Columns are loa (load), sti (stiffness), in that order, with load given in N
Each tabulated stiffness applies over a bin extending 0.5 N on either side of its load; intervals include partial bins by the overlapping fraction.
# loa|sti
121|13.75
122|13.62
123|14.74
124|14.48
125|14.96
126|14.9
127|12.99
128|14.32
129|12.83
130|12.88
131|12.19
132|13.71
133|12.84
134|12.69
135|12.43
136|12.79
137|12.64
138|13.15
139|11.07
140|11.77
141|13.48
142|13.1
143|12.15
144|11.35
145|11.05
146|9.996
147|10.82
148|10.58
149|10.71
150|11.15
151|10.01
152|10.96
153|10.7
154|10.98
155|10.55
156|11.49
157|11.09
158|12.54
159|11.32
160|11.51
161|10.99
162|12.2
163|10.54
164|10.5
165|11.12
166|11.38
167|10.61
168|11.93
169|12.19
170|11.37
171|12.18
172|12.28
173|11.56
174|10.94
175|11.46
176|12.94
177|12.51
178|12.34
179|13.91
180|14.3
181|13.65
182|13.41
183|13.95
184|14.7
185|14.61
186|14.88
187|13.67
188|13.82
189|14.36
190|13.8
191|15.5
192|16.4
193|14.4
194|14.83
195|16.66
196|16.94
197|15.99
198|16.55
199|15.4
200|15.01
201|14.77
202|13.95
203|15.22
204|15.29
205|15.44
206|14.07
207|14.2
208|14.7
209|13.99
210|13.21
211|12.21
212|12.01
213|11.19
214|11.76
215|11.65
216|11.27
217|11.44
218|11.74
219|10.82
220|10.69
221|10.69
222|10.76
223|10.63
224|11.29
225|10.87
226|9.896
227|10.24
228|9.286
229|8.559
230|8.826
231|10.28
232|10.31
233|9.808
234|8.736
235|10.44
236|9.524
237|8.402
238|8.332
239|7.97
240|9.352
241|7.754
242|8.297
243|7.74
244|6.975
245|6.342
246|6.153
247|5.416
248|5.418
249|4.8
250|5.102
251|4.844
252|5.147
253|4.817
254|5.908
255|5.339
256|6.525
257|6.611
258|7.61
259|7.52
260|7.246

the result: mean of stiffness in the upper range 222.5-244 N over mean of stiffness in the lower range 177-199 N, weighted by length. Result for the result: 0.6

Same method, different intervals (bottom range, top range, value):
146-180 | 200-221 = 1.13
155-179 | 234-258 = 0.59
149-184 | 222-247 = 0.76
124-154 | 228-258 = 0.61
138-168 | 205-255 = 0.84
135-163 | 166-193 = 1.15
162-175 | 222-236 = 0.87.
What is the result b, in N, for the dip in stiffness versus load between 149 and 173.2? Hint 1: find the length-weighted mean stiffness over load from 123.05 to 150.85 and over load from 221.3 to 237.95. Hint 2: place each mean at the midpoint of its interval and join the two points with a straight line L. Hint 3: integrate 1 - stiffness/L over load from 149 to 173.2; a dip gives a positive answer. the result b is 1.04 N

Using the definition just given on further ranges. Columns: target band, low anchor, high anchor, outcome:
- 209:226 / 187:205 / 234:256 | 0.2 N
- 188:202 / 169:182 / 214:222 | -4.0 N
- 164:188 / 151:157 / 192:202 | 1.1 N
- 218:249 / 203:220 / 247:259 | 0.4 N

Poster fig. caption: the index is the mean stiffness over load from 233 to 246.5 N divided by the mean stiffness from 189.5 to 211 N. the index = 0.55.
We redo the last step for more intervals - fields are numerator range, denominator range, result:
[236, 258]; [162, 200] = 0.49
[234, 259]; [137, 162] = 0.61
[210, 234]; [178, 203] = 0.73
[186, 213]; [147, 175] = 1.30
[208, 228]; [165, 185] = 0.91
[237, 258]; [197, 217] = 0.47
